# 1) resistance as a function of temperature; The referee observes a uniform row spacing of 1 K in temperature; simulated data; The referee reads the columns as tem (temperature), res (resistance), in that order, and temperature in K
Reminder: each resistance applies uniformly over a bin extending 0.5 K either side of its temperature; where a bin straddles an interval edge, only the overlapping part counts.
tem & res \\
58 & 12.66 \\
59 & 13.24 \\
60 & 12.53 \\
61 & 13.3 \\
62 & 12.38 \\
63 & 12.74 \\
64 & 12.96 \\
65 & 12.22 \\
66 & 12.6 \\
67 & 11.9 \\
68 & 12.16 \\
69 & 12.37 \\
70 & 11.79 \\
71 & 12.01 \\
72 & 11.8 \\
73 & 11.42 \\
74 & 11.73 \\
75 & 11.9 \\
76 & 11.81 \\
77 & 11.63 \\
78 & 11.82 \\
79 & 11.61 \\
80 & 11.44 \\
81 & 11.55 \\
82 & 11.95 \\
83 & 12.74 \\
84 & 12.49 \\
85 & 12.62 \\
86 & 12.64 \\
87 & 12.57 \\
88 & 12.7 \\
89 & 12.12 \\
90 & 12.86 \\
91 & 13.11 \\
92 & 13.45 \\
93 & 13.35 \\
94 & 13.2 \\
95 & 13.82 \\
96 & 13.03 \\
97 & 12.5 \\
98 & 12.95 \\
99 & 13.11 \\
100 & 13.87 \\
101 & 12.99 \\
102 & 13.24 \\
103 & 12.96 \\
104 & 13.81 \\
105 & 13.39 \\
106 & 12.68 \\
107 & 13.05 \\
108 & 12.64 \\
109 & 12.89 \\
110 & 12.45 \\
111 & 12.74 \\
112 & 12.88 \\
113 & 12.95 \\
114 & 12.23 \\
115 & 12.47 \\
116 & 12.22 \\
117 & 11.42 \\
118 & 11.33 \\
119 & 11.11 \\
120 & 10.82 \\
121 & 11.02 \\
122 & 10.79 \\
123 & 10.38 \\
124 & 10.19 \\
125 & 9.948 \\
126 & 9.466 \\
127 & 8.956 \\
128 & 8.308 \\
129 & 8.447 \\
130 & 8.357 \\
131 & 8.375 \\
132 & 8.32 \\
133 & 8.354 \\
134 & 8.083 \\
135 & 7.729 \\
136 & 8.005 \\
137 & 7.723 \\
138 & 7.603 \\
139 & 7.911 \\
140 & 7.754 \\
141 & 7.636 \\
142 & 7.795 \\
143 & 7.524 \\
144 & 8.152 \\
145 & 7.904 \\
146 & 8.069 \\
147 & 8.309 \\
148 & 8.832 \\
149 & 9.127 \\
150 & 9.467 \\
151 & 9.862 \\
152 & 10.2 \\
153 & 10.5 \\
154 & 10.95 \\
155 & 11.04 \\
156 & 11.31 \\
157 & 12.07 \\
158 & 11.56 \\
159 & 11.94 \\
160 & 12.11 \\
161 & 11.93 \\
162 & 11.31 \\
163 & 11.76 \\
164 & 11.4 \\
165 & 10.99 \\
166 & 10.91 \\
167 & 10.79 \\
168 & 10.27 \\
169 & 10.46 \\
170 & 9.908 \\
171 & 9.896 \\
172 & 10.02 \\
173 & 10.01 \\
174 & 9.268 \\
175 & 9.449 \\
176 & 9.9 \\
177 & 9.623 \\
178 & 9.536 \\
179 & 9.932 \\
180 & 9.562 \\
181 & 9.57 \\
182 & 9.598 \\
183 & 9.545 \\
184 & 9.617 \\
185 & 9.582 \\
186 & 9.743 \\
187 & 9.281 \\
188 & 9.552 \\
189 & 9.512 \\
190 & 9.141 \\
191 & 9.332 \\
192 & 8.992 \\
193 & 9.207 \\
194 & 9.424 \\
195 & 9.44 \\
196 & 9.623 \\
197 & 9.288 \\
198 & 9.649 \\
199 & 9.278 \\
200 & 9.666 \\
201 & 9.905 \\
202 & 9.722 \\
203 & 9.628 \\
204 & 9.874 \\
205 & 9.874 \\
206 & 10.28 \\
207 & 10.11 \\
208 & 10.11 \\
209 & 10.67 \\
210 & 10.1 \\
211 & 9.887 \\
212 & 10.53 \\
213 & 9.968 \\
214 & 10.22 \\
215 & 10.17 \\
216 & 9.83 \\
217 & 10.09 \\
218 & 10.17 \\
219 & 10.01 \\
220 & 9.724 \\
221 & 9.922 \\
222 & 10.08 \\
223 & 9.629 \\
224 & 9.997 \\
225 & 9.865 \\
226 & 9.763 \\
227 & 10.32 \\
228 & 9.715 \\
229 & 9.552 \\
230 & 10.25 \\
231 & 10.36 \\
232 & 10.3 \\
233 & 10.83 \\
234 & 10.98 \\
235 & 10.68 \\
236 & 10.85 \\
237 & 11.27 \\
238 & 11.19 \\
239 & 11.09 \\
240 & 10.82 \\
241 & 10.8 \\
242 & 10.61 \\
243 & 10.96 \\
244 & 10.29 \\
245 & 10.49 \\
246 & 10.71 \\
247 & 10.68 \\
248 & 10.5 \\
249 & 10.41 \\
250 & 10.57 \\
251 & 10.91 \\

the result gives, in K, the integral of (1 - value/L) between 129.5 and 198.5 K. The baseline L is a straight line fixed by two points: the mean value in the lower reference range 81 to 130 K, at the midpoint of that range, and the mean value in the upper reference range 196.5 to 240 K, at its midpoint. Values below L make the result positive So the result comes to 9.3 K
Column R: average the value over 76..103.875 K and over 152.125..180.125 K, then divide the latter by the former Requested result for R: 0.84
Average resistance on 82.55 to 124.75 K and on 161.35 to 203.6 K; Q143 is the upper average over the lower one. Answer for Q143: 0.8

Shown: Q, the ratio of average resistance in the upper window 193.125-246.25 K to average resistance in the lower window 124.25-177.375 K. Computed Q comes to 1.1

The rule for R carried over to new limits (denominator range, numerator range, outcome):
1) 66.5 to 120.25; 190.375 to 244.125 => 0.81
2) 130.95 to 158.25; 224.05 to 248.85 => 1.18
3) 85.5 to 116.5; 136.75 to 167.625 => 0.76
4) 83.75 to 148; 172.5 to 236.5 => 0.90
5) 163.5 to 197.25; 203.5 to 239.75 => 1.05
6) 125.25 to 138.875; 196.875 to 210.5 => 1.19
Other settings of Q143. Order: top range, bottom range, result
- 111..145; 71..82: 0.82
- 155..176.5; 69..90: 0.90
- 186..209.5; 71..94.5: 0.78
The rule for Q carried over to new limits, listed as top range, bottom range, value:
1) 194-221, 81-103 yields 0.77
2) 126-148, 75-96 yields 0.65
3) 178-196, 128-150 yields 1.17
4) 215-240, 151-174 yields 0.94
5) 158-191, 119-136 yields 1.10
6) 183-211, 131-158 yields 1.09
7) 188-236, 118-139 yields 1.09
